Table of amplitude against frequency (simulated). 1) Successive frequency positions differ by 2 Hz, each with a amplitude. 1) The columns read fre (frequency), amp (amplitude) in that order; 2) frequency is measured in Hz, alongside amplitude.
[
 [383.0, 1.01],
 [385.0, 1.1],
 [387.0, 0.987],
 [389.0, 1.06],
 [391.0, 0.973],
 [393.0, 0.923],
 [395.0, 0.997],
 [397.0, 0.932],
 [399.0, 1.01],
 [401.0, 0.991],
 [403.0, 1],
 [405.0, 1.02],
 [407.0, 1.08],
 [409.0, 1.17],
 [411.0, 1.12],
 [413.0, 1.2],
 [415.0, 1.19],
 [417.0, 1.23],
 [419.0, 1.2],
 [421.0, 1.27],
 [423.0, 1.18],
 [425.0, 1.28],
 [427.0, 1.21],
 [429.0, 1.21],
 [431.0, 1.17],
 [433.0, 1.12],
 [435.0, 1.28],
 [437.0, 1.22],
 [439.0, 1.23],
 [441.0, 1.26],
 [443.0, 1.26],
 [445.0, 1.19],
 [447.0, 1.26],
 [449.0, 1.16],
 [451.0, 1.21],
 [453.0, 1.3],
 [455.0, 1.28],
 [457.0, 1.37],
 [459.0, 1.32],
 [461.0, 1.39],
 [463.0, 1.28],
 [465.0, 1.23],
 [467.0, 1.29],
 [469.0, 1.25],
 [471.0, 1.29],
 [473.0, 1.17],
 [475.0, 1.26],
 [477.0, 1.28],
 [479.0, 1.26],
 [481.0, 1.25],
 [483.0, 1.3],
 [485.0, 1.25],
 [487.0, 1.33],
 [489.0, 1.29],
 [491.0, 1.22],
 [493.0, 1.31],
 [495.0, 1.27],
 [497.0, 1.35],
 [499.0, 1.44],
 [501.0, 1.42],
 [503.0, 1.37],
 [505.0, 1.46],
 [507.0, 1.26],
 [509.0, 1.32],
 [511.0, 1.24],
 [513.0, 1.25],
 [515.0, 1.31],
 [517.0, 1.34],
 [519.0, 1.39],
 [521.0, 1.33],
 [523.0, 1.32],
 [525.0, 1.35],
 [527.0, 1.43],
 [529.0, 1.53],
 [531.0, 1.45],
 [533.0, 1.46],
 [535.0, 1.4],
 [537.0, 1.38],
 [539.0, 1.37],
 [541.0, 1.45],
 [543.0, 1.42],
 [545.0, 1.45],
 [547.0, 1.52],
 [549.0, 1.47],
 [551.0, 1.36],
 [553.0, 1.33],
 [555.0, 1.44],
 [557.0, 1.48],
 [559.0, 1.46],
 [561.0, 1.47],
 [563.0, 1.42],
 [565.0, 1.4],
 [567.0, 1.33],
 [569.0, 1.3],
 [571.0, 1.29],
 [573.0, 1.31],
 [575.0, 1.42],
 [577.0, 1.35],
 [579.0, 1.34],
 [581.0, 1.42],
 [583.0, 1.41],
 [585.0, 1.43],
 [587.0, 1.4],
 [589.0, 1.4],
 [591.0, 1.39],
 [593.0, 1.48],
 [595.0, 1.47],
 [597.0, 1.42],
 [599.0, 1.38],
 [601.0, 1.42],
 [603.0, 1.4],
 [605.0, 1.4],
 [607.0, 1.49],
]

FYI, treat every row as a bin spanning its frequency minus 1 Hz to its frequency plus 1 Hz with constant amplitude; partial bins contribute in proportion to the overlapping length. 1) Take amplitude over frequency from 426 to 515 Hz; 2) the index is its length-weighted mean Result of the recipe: 1.27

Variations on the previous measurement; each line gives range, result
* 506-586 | 1.39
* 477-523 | 1.32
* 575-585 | 1.39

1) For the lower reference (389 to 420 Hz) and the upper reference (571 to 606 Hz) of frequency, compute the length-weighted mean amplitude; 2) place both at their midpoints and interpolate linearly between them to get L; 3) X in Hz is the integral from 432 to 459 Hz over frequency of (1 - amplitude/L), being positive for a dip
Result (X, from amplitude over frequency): -2.4 Hz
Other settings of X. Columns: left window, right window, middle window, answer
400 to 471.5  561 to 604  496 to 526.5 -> -0.93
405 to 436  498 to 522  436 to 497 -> 0.03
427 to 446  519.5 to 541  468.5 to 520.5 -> 1.10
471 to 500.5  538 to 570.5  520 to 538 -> -0.50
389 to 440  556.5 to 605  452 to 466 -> -1.29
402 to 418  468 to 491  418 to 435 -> -0.74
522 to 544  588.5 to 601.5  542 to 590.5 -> 0.64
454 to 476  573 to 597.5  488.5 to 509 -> -0.32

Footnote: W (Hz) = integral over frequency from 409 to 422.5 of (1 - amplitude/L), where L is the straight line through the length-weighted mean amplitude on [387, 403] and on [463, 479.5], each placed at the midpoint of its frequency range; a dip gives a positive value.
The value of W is -1.78 Hz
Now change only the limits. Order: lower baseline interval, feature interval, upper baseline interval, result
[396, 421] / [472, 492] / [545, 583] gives -0.31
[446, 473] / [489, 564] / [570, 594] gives -2.64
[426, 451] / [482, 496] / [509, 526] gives -0.02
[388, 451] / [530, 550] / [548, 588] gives -1.37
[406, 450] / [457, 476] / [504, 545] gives -0.13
